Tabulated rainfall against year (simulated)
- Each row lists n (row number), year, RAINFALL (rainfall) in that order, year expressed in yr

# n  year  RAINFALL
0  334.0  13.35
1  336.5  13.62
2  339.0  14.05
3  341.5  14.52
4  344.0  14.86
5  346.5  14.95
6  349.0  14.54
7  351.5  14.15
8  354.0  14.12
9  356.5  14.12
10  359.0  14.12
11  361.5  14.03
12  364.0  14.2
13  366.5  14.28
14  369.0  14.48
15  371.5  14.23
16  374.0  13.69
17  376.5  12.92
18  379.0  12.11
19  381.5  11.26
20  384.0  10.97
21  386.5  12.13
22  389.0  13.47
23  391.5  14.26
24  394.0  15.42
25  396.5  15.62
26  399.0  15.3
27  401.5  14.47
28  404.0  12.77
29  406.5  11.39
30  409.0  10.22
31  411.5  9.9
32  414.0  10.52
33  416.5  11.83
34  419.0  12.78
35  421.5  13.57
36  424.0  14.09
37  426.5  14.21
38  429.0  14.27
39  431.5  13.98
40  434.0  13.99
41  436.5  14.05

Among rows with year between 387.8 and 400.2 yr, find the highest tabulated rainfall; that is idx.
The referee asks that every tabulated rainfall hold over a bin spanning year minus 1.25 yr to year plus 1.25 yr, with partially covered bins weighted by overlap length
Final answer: 15.62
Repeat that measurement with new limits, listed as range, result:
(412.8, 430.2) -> 14.27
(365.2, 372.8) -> 14.48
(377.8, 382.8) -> 12.11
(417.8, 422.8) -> 13.57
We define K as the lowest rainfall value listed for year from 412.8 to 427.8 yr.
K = 10.52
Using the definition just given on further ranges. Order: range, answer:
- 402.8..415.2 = 9.9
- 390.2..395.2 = 14.26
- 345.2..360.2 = 14.12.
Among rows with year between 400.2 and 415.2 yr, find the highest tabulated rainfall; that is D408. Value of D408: 14.47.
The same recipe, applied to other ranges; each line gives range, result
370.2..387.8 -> 14.23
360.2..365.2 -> 14.2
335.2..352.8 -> 14.95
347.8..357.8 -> 14.54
